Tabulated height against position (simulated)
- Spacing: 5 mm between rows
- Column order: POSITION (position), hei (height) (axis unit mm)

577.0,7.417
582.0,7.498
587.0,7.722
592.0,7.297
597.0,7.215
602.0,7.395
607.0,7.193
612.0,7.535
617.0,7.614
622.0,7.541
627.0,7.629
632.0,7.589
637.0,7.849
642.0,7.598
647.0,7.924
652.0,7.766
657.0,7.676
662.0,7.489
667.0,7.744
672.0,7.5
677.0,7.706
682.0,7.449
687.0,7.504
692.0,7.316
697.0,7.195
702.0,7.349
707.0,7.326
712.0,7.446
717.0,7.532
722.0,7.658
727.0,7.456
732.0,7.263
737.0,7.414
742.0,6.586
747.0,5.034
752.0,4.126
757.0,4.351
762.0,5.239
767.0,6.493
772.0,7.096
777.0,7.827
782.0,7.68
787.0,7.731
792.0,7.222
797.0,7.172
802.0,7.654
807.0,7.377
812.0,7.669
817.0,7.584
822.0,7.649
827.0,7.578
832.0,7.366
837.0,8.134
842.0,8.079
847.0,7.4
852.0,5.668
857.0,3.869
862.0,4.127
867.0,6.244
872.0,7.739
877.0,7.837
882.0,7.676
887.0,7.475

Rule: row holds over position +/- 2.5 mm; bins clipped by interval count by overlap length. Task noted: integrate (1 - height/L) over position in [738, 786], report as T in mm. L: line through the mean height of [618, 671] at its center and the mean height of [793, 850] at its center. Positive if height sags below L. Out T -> 9.2 mm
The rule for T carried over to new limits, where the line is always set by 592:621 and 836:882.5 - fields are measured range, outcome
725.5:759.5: 4.8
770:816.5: -4.8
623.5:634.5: -0.4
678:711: -1.2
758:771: 2.0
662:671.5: -0.6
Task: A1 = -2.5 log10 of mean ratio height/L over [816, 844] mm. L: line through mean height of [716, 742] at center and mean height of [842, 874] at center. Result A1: -0.23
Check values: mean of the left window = 7.38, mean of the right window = 5.99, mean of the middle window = 7.73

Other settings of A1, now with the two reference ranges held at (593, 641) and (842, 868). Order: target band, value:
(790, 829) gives -0.24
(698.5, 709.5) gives -0.08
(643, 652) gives -0.08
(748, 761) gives 0.40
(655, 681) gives -0.07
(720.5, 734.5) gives -0.12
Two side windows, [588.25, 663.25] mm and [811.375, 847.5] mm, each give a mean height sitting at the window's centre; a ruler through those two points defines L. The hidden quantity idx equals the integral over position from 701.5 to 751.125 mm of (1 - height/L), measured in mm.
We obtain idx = 4.1 mm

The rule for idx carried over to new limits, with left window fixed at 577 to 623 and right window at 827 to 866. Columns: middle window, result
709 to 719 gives -0.7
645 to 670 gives -1.7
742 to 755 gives 3.6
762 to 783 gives -0.8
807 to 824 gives -2.6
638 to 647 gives -0.6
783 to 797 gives -1.6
